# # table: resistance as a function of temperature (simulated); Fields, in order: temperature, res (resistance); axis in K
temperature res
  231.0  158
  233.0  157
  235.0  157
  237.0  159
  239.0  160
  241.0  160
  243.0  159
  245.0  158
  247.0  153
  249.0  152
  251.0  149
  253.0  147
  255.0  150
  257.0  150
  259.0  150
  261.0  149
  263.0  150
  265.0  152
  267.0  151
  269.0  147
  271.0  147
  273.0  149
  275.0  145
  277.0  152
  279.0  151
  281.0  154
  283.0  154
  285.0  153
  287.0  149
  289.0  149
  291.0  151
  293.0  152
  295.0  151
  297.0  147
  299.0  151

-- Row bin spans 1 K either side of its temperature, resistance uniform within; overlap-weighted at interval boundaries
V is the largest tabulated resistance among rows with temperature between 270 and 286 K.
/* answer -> 154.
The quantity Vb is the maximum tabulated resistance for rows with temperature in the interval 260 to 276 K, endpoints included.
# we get 152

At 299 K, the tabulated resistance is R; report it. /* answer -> 151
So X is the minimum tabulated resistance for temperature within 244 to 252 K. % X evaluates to 149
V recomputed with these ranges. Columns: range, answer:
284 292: 153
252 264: 150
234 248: 160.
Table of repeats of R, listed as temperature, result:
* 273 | 149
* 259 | 150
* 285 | 153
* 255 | 150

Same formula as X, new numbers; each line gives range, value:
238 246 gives 158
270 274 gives 147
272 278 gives 145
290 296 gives 151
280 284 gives 154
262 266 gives 150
